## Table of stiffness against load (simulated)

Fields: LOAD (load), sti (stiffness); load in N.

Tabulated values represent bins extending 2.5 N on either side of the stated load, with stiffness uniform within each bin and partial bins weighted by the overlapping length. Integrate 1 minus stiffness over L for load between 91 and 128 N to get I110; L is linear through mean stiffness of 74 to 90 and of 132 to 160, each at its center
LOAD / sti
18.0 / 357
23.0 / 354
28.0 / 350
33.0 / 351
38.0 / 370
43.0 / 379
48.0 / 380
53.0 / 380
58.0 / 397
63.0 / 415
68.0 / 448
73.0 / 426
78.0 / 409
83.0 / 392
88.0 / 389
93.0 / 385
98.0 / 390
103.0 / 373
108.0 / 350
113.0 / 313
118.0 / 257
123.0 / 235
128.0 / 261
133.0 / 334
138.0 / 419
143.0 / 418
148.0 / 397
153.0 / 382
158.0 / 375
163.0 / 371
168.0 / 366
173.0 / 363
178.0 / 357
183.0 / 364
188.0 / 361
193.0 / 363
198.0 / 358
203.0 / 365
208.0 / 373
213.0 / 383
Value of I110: 6.76 N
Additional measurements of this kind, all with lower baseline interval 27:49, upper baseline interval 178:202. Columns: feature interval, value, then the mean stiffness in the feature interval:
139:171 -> -2.1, 386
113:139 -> 4.8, 296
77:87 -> -0.9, 398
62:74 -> -2.2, 432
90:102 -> -0.7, 386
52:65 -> -1.2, 399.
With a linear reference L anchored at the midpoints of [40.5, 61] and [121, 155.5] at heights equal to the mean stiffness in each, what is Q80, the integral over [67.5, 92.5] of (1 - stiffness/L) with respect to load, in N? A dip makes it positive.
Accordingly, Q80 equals -2.3 N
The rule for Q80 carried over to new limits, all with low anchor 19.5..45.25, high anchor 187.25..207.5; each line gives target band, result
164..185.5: 0.0 N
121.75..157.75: 0.7 N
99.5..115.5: 0.6 N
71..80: -1.4 N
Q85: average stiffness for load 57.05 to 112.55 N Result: 395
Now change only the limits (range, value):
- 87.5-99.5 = 388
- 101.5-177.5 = 348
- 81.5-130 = 334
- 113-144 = 315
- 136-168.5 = 391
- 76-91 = 396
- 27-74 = 390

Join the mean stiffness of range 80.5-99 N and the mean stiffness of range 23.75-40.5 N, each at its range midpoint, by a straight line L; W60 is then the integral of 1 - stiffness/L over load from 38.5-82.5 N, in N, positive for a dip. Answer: -3.5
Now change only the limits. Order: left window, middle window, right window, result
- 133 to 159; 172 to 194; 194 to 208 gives 0.71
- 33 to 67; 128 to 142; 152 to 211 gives 0.49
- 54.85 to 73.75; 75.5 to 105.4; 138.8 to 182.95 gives 1.40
